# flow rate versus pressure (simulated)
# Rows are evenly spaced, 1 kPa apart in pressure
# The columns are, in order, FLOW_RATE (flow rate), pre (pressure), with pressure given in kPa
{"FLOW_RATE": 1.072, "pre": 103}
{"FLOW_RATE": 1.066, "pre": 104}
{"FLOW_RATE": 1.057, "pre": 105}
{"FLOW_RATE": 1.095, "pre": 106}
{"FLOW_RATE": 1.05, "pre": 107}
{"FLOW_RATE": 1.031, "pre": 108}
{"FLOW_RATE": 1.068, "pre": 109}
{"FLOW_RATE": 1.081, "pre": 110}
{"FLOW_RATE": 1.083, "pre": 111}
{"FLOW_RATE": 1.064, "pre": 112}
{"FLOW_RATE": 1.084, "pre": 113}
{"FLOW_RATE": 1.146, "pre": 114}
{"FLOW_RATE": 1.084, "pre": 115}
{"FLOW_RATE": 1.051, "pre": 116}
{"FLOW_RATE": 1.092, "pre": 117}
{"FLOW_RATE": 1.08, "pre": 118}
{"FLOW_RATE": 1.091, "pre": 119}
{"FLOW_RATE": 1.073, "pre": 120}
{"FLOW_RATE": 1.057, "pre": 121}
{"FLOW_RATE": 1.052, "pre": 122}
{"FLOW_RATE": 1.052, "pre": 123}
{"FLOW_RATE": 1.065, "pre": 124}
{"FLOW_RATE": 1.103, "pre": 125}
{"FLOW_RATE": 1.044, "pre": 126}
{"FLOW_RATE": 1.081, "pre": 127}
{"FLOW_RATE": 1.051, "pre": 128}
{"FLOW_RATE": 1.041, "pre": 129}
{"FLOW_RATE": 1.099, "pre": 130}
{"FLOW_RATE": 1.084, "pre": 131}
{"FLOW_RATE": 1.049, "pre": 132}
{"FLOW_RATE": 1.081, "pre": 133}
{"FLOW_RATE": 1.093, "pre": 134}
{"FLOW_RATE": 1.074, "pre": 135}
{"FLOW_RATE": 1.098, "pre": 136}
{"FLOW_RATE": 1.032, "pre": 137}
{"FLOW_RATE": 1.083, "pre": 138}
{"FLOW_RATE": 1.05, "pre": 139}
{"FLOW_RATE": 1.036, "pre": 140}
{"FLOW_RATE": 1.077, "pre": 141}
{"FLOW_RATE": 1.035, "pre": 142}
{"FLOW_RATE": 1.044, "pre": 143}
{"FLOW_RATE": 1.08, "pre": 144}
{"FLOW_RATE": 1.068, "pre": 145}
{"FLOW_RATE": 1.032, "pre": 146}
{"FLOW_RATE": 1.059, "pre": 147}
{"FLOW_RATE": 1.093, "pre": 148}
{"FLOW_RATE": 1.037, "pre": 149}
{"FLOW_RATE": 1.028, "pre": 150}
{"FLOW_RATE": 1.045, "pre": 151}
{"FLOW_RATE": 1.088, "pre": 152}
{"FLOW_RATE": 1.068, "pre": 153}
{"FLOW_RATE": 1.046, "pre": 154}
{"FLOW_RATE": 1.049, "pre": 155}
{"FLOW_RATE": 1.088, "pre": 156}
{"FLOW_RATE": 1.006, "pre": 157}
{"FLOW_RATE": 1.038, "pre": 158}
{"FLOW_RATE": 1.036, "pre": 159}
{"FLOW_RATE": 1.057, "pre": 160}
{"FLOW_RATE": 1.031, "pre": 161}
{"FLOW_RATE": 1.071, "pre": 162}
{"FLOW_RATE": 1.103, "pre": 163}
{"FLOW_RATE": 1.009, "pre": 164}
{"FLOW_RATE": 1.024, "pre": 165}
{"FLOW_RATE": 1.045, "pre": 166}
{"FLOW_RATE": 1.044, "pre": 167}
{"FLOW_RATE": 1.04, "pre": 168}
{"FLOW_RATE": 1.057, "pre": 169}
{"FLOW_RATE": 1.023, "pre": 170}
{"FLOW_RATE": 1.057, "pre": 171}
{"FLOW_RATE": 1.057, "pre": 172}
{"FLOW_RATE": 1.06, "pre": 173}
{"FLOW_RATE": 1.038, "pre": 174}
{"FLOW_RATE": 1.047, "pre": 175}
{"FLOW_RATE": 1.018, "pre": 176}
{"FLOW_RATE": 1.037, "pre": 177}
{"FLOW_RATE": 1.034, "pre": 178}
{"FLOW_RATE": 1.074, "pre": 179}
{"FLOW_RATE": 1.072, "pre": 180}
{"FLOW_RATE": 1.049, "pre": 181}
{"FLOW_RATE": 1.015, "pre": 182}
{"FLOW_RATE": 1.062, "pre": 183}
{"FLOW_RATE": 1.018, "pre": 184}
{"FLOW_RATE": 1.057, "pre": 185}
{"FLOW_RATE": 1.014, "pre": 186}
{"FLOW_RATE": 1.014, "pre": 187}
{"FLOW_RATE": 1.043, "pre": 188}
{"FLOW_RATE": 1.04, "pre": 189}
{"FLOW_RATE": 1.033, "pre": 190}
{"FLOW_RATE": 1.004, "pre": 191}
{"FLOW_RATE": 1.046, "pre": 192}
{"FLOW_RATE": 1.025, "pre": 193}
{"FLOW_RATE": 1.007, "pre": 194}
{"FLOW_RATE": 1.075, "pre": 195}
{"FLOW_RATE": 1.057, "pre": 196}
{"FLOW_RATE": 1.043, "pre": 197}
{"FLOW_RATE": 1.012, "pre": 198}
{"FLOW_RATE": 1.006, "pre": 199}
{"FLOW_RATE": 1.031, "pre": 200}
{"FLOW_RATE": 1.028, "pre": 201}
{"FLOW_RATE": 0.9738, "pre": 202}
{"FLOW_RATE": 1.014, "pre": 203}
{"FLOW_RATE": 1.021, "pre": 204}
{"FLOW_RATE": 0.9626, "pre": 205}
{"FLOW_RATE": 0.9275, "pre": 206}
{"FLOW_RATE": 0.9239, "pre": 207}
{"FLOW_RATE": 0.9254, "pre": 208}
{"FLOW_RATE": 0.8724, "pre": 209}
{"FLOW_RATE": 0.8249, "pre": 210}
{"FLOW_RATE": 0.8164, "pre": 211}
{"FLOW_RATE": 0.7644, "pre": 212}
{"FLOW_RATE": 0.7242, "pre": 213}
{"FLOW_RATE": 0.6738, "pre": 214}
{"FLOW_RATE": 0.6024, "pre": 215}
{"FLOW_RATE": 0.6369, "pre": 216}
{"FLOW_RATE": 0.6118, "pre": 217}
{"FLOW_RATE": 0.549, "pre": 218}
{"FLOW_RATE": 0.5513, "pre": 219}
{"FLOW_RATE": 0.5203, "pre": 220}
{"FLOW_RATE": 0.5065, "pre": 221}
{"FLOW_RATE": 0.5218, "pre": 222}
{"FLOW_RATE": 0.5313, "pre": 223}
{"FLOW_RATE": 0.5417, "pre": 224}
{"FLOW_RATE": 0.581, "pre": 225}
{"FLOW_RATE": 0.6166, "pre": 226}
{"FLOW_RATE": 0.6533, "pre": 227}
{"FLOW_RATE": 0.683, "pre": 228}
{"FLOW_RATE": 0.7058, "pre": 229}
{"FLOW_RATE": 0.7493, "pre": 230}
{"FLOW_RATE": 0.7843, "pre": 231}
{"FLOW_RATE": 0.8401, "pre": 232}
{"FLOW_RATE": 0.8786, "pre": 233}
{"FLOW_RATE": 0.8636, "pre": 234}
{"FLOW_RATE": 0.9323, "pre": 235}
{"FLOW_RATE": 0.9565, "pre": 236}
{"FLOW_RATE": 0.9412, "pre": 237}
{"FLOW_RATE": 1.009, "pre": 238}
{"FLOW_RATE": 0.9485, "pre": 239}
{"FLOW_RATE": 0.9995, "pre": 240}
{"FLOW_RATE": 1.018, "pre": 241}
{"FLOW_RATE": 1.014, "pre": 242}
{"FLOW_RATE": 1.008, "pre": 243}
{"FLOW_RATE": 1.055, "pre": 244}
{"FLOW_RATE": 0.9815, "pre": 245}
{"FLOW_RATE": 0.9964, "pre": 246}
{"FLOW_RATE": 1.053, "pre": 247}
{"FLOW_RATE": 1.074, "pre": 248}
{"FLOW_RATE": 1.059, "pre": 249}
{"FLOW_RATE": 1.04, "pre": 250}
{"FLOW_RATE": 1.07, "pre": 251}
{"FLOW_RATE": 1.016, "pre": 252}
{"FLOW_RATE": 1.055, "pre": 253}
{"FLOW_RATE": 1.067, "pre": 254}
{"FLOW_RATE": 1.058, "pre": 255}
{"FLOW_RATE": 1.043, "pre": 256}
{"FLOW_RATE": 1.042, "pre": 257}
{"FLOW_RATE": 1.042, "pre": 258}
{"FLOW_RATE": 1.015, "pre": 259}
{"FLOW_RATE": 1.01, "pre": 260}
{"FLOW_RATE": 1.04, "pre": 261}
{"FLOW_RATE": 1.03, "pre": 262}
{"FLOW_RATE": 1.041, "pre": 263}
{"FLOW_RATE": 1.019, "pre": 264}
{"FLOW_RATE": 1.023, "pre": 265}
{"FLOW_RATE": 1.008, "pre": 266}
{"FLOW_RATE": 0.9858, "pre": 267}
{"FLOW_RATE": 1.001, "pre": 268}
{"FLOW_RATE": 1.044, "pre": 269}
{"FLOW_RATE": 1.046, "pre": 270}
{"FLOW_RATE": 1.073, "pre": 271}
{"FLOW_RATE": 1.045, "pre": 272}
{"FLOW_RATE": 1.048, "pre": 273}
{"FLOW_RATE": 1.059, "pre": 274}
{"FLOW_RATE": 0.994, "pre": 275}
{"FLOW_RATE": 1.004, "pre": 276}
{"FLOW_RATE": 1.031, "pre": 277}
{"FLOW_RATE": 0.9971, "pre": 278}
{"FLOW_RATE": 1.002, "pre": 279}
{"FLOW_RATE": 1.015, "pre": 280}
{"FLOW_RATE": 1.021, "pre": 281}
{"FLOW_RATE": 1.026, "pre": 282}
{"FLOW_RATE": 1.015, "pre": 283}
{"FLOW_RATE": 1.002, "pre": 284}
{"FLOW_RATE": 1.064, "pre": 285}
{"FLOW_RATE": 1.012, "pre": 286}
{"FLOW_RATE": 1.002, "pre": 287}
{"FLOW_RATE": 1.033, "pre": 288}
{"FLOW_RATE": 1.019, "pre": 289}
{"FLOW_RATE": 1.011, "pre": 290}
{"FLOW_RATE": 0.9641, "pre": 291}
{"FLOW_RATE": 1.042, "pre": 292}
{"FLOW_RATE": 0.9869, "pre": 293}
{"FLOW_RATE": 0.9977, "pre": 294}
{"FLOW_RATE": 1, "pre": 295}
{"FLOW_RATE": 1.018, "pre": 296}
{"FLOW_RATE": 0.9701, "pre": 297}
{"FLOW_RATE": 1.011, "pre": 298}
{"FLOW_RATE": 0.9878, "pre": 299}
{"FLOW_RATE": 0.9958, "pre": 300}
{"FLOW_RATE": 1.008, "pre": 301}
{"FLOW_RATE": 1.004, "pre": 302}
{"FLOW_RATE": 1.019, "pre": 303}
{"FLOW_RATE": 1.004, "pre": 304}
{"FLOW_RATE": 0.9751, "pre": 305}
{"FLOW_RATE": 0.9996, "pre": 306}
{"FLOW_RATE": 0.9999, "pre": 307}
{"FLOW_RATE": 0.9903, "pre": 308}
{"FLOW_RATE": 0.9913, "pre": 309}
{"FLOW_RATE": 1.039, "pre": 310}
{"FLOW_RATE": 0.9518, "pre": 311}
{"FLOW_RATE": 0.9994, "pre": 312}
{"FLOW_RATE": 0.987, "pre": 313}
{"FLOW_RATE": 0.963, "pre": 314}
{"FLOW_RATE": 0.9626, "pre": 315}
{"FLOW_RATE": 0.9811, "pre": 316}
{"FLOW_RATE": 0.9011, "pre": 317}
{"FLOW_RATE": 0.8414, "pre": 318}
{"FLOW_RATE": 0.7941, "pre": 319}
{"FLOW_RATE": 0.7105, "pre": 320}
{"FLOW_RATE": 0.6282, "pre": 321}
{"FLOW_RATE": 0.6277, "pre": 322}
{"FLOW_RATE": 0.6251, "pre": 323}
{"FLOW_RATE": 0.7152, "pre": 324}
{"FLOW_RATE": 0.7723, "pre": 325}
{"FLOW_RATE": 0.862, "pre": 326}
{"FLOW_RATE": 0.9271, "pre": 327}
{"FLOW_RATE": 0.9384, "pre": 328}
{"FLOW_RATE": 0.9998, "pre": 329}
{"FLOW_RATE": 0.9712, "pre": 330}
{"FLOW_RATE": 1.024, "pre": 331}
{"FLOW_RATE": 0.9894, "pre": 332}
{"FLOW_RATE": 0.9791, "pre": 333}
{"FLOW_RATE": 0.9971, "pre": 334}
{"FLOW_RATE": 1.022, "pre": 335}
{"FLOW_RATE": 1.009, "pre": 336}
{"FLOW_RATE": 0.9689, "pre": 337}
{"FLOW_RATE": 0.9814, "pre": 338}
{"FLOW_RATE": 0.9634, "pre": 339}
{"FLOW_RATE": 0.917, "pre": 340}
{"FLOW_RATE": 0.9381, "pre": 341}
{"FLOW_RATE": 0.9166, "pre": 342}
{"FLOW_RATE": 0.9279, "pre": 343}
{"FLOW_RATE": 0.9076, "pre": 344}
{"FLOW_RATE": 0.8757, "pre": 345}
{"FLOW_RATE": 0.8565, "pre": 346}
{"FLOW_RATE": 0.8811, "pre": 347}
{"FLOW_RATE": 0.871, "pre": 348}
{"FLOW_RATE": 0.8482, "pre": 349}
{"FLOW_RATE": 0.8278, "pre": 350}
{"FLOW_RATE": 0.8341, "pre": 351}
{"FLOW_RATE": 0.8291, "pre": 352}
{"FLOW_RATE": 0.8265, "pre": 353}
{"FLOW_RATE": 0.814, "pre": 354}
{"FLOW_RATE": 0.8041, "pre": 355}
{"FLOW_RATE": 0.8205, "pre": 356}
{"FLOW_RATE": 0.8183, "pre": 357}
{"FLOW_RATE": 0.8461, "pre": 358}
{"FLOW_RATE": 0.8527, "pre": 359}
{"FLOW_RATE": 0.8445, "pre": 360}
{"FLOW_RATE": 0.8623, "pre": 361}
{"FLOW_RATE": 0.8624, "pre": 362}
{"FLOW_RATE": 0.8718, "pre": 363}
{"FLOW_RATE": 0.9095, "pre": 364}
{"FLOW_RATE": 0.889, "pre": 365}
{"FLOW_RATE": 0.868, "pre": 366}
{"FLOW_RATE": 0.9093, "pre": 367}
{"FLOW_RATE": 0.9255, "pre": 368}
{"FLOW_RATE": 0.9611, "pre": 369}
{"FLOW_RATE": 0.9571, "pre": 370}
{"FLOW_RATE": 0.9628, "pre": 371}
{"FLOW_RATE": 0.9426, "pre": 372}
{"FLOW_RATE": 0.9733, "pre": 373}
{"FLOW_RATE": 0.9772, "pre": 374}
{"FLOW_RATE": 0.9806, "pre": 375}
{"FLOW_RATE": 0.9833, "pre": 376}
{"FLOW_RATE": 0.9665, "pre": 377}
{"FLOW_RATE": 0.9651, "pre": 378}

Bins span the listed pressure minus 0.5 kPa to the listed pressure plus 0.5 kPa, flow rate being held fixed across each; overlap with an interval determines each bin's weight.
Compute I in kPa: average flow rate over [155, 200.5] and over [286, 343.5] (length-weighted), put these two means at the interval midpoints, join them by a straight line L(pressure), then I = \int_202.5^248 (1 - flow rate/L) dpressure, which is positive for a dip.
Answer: 8.9 kPa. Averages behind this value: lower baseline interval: 1.04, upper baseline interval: 0.946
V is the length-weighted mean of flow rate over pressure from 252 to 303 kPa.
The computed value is 1.02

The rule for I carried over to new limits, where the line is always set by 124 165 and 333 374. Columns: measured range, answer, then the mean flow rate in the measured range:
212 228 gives 6.5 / 0.597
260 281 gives -1.4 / 1.02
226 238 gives 2.1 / 0.817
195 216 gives 2.2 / 0.908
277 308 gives -2.0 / 1.01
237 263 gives -1.3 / 1.03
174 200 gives -0.2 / 1.04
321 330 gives 1.1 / 0.807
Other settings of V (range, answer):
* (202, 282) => 0.905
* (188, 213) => 0.973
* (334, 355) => 0.901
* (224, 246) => 0.863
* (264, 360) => 0.946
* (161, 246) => 0.916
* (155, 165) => 1.05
